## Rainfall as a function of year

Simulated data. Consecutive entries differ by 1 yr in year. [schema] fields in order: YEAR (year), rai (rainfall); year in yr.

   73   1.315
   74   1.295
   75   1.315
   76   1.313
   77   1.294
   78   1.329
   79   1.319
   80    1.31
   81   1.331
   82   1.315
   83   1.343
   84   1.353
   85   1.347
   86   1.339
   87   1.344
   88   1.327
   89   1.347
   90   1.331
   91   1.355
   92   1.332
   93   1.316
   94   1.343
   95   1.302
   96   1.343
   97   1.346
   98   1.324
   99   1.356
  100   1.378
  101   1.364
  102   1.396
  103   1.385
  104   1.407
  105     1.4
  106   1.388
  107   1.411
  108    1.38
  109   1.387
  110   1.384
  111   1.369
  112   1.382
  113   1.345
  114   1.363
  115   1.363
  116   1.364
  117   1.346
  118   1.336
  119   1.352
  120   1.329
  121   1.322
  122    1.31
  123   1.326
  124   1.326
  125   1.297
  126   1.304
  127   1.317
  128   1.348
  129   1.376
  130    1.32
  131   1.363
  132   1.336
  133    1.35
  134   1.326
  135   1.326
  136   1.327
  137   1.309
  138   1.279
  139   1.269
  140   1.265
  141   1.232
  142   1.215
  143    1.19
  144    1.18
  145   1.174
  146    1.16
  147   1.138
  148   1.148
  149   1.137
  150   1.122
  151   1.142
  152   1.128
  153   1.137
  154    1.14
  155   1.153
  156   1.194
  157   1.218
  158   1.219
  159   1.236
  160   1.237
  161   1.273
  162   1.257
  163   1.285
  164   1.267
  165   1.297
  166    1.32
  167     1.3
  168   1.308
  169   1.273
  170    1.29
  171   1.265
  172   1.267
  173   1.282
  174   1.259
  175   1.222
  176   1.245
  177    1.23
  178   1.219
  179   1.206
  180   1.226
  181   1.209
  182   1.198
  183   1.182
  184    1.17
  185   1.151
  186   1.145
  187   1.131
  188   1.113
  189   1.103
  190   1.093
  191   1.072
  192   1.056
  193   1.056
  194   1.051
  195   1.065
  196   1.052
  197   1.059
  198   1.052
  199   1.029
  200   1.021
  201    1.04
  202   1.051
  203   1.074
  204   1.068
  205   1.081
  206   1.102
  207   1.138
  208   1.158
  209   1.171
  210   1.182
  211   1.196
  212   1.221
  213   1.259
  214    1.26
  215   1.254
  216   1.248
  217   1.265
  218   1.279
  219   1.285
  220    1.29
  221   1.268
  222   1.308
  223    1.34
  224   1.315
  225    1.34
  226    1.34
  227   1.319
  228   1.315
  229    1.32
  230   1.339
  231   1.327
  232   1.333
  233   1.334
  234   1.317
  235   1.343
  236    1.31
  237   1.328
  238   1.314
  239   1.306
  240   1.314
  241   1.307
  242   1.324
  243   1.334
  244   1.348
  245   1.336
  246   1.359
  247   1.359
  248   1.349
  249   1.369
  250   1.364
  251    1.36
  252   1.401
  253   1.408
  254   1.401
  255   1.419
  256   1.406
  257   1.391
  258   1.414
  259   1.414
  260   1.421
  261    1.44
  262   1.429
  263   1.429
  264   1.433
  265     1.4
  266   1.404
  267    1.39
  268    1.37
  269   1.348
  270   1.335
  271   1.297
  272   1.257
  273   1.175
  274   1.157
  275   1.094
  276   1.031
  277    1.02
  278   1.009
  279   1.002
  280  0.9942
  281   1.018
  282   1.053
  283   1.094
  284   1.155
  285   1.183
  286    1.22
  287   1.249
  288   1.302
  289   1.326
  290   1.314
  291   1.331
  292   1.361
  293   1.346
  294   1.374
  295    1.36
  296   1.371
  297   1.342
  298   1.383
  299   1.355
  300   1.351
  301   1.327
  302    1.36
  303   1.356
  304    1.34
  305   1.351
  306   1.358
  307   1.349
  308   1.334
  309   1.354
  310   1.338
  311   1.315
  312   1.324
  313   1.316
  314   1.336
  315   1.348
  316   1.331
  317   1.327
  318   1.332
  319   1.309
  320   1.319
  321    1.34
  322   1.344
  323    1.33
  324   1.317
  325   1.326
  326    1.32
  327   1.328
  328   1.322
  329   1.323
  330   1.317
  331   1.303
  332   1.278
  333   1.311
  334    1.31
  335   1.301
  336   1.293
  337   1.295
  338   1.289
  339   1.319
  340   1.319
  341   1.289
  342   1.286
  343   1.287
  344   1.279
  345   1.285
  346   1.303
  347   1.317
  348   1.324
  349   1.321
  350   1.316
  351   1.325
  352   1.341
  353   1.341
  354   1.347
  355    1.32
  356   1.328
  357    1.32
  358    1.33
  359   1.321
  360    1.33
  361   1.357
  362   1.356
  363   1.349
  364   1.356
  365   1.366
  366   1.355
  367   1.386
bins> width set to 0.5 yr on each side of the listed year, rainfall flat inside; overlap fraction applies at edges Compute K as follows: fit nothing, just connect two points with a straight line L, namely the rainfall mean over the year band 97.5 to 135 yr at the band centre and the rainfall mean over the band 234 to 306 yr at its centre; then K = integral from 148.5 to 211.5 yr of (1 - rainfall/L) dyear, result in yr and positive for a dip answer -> 7.8 yr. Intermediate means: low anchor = 1.35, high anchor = 1.31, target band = 1.17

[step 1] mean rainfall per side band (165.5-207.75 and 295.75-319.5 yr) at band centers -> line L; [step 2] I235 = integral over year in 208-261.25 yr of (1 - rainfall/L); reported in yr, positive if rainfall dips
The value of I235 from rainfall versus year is -4.1 yr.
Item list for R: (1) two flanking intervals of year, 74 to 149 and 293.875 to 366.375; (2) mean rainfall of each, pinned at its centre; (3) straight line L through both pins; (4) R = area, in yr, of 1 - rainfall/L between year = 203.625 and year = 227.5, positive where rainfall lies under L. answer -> 1.57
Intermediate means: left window 1.32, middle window 1.24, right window 1.33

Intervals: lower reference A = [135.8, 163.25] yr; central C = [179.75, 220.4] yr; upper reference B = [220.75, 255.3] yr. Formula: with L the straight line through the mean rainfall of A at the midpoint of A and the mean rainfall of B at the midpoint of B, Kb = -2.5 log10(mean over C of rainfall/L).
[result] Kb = 0.13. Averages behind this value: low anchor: 1.2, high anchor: 1.34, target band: 1.14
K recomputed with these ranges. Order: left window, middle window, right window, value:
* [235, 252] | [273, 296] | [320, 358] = 2.5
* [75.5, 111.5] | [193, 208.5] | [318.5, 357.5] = 3.1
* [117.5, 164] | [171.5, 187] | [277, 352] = 0.6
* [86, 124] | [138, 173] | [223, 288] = 3.0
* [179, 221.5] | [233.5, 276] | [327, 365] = -4.8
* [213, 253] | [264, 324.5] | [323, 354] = 1.5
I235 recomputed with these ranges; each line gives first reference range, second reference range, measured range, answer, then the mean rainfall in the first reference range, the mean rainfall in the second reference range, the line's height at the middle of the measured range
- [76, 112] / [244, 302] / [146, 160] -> 1.8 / 1.35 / 1.3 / 1.33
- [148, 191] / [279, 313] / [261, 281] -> 0.5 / 1.21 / 1.29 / 1.27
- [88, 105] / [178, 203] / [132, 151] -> 0.1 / 1.35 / 1.11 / 1.23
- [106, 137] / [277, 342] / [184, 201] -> 3.2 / 1.35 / 1.29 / 1.33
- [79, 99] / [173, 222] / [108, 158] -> -0.5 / 1.33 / 1.16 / 1.26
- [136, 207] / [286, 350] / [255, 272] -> -1.6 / 1.18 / 1.32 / 1.27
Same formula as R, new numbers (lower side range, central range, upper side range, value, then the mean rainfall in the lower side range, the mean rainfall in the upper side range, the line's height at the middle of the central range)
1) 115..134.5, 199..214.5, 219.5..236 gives 2.26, 1.33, 1.32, 1.32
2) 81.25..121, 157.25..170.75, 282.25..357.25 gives 0.72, 1.36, 1.32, 1.34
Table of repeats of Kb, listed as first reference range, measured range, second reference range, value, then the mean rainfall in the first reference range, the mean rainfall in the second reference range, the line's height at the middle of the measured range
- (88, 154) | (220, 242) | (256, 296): -0.03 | 1.31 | 1.27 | 1.28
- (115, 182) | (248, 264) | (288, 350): -0.08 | 1.26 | 1.33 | 1.3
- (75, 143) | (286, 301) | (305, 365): -0.01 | 1.34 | 1.32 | 1.33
